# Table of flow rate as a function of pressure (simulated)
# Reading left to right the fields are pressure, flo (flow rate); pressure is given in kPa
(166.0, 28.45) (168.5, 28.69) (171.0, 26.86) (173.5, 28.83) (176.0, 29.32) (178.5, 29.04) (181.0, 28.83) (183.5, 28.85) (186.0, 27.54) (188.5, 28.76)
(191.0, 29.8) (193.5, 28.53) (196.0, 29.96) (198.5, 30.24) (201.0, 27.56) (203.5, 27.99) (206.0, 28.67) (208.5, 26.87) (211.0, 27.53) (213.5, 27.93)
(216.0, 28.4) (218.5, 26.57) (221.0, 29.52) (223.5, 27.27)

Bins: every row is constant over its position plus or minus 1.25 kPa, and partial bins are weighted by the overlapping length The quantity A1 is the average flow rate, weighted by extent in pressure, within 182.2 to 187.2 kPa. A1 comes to 28.2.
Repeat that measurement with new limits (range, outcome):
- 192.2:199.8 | 29.6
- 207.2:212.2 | 27.2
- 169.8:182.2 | 28.6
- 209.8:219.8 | 27.6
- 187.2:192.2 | 29.3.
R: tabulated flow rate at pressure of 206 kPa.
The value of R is 28.67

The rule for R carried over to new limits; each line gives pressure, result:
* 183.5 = 28.85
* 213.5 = 27.93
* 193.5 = 28.53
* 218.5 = 26.57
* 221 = 29.52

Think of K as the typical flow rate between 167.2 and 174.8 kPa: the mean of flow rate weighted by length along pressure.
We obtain 28.1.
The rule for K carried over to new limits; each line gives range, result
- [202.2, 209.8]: 27.8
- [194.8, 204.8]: 28.9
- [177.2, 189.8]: 28.6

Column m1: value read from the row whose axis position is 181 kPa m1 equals 28.83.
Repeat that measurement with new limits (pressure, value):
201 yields 27.56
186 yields 27.54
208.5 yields 26.87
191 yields 29.8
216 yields 28.4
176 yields 29.32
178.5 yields 29.04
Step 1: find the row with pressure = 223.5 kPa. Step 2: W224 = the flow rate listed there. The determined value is 27.27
